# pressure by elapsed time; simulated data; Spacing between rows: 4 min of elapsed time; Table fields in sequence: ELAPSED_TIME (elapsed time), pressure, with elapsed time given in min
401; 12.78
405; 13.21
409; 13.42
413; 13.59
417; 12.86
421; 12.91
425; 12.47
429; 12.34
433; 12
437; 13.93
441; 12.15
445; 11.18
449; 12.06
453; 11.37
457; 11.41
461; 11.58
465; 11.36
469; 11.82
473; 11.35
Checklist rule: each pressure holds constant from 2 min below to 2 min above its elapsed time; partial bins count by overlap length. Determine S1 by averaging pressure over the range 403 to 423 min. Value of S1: 13.2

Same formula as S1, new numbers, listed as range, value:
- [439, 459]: 11.6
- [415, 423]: 12.9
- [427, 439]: 12.8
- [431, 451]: 12.3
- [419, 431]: 12.6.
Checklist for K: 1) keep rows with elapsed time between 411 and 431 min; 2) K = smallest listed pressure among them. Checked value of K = 12.34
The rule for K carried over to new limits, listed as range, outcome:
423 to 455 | 11.18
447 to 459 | 11.37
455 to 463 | 11.41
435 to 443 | 12.15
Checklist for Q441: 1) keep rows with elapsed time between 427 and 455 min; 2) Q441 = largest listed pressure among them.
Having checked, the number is 13.93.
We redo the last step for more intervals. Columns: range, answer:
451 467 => 11.58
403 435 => 13.59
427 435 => 12.34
